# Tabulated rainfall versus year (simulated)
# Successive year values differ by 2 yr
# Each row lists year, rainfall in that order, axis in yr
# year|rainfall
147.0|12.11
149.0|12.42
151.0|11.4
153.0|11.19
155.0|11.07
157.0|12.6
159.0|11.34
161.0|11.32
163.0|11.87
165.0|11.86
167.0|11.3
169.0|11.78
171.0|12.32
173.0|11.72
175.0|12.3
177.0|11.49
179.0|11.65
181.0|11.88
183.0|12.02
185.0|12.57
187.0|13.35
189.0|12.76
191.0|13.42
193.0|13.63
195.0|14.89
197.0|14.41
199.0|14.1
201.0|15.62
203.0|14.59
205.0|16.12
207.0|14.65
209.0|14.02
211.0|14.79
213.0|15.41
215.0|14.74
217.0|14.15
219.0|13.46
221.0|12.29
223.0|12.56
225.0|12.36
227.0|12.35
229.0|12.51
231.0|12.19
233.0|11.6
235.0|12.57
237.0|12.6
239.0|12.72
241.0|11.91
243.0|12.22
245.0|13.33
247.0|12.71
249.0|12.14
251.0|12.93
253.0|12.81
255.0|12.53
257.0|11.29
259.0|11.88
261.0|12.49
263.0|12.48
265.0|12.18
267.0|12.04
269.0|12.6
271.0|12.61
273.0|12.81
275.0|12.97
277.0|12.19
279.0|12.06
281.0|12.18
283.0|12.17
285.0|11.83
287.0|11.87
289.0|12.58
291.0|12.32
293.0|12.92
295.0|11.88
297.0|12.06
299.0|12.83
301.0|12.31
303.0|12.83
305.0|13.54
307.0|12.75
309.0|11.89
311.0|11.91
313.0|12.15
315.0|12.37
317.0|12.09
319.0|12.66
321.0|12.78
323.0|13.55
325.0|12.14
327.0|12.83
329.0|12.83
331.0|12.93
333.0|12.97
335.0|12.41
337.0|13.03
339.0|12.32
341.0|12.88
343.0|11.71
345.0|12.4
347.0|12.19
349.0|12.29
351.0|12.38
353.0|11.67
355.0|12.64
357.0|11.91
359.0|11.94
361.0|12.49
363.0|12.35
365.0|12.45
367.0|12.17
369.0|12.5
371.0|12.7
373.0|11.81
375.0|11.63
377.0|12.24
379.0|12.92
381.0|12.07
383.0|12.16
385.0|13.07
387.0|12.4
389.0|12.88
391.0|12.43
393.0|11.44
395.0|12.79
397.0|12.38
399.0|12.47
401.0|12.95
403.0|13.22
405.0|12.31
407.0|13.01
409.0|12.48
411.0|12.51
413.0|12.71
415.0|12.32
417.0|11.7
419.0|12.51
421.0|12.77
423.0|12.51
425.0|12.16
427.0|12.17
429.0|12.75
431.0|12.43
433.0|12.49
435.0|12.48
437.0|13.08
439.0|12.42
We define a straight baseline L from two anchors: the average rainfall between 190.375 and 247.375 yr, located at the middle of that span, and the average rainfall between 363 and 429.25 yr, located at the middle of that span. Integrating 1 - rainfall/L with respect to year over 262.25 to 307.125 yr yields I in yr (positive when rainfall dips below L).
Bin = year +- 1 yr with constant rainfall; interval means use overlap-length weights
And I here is 2.36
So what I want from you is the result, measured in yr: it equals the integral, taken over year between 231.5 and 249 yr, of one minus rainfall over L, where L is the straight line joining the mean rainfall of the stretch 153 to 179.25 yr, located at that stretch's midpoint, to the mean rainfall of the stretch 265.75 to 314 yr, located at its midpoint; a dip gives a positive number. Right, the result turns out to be -0.4 yr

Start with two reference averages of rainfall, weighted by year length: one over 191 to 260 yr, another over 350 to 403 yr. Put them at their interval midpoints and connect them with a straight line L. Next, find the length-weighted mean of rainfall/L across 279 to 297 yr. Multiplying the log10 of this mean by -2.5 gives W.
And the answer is 0.06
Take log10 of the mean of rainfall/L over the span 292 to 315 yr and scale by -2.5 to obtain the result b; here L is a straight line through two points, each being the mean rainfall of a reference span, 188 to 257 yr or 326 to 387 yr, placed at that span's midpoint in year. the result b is 0.03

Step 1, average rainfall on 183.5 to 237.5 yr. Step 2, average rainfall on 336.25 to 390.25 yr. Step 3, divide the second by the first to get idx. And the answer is 0.9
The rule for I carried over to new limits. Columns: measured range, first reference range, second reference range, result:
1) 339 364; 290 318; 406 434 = 0.4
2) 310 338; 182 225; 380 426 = 1.0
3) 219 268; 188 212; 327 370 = 5.1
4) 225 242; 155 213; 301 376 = 0.7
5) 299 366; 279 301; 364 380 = -1.1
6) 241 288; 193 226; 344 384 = 4.1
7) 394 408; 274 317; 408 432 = -0.4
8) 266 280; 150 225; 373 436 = 0.3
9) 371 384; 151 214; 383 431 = 0.4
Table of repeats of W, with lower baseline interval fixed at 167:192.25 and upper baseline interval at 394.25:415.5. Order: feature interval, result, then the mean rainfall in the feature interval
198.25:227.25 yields -0.15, 14.1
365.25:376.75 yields 0.04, 12.2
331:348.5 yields 0.00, 12.5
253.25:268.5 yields 0.02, 12.2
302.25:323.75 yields -0.01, 12.6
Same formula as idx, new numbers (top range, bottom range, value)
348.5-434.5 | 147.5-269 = 0.97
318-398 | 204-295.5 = 0.97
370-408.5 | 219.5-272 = 1.01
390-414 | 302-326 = 1.00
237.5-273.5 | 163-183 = 1.05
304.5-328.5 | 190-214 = 0.86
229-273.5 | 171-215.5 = 0.91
